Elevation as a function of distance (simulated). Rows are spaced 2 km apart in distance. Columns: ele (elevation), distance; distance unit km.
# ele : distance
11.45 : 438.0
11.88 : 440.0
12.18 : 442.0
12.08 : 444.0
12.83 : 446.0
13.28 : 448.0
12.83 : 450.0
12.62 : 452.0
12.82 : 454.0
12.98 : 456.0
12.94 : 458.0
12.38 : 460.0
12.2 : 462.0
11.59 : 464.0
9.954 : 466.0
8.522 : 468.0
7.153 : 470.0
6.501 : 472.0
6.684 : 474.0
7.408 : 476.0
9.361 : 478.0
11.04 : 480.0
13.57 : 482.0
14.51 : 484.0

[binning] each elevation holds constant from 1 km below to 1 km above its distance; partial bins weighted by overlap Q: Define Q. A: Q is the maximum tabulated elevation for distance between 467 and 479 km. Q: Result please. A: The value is 9.361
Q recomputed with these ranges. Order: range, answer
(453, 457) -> 12.98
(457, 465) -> 12.94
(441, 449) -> 13.28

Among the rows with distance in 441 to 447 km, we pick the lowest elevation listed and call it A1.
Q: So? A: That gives 12.08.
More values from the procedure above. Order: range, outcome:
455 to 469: 8.522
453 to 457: 12.82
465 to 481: 6.501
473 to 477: 6.684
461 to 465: 11.59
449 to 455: 12.62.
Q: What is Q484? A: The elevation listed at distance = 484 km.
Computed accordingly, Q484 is 14.51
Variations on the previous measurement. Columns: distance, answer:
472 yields 6.501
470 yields 7.153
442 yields 12.18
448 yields 13.28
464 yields 11.59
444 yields 12.08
